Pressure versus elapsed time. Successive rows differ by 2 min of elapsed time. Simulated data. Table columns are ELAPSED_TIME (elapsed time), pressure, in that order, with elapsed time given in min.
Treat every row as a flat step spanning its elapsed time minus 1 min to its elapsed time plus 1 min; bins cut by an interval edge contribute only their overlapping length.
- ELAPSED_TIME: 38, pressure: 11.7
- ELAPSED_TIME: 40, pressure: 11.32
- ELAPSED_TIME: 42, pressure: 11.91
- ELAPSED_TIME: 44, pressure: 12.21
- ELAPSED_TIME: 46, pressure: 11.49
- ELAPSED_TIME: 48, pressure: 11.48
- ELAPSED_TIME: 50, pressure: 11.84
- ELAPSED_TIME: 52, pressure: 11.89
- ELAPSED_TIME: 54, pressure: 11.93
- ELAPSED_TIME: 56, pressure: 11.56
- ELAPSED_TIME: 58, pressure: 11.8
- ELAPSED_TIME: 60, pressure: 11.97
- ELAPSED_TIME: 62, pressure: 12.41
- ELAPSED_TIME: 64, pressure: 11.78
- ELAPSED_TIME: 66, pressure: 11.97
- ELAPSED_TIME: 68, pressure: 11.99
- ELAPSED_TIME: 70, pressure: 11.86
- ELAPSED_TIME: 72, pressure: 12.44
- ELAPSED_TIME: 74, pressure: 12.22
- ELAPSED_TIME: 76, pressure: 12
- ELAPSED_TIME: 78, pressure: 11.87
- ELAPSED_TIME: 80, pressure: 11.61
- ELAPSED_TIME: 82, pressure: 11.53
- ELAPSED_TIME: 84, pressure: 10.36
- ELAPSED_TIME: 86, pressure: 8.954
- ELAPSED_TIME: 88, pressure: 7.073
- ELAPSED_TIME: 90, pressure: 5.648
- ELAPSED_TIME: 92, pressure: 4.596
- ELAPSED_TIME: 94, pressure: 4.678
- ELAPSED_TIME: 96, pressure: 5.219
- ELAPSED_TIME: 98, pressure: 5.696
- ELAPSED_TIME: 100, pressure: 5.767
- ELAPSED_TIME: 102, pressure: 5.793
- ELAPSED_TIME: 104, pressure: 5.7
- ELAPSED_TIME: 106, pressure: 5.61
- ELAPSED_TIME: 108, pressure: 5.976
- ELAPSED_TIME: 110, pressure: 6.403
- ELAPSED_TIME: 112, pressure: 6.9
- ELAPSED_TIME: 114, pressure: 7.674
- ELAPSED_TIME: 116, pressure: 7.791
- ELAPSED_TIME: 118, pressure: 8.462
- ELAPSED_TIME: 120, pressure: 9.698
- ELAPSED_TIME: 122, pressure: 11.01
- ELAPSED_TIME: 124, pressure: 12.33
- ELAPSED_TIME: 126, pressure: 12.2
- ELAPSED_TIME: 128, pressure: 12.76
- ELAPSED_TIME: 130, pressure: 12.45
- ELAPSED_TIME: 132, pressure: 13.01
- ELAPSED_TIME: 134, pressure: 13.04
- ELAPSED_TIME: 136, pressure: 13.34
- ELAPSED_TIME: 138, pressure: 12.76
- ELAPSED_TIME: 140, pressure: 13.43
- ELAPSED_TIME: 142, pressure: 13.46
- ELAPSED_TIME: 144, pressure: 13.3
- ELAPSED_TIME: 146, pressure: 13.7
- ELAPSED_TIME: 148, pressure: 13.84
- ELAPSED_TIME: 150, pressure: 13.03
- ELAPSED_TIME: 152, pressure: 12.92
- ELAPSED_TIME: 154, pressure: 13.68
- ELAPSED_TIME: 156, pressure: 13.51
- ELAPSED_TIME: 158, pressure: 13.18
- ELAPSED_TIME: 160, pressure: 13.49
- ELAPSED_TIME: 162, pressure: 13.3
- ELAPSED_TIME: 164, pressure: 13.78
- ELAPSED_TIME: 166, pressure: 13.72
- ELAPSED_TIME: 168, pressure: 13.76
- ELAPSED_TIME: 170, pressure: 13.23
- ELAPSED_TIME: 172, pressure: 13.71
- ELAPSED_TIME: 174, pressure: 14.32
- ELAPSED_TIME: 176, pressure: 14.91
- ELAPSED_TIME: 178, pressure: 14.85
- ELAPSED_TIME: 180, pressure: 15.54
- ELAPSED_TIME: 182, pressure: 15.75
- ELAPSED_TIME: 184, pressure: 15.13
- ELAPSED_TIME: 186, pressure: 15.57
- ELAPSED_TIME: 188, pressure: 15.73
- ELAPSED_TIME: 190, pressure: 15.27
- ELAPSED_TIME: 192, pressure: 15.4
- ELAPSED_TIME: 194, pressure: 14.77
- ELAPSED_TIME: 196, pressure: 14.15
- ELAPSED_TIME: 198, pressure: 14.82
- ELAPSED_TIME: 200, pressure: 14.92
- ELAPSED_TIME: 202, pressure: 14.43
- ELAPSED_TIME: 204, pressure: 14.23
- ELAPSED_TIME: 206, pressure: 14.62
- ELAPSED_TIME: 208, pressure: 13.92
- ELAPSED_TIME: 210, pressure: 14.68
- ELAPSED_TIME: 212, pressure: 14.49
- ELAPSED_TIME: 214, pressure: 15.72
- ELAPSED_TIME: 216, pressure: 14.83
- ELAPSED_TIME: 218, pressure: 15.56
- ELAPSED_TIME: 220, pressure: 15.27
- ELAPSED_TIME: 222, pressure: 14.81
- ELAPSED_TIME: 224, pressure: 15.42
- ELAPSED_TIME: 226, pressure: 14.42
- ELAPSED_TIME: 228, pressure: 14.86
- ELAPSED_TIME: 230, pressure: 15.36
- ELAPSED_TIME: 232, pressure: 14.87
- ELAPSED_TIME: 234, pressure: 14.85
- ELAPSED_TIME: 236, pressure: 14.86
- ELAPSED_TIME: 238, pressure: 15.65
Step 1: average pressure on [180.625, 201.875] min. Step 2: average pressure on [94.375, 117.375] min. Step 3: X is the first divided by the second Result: 2.43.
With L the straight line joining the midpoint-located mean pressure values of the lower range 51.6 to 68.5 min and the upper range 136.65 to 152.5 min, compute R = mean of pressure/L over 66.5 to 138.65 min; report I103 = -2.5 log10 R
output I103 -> 0.33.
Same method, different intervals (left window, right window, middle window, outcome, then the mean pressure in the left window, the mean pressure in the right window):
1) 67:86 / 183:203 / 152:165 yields 0.04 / 11.6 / 15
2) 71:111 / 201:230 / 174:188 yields -0.18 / 7.96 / 14.8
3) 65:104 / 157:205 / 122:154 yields -0.09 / 8.93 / 14.5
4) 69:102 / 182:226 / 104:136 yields 0.11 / 8.75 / 14.9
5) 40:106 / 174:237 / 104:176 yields 0.07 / 9.93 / 15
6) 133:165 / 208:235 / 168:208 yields -0.04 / 13.4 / 15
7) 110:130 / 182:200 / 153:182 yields -0.05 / 9.83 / 15.1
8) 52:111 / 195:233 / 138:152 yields -0.13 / 9.23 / 14.8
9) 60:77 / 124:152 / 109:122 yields 0.50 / 12.1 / 13.1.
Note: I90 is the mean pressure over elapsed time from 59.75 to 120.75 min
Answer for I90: 8.72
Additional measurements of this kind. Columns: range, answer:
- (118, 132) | 11.6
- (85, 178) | 10.7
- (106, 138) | 10.1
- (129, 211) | 14.1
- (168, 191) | 14.9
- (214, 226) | 15.2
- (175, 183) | 15.3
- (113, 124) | 9.24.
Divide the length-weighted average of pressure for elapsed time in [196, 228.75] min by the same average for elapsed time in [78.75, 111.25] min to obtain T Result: 2.13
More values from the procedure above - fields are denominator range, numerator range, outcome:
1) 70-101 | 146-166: 1.54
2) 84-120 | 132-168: 2.04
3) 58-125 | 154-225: 1.62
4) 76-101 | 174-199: 1.91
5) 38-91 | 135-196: 1.25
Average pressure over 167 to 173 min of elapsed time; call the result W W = 13.6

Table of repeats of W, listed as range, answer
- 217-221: 15.4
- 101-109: 5.77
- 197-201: 14.9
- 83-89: 8.8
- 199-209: 14.4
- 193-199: 14.6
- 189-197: 14.9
